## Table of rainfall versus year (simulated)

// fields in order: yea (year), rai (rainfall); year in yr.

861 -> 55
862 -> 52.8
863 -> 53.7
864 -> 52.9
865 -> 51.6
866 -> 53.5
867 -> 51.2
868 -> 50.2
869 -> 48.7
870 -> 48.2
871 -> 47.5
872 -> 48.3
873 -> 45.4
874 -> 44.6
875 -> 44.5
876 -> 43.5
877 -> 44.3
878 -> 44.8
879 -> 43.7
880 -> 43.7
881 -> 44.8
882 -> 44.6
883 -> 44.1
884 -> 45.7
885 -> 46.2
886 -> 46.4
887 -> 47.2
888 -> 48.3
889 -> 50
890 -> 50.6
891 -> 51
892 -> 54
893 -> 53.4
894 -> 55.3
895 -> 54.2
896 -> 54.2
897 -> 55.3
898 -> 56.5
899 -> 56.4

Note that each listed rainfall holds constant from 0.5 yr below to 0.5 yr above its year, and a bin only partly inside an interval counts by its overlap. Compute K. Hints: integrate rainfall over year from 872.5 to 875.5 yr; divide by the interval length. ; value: 44.8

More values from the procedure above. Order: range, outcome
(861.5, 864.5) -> 53.1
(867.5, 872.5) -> 48.6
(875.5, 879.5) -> 44.1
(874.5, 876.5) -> 44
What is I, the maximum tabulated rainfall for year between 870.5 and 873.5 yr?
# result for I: 48.3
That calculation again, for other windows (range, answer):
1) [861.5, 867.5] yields 53.7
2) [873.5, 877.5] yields 44.6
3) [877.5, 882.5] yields 44.8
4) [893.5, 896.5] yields 55.3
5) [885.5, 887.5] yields 47.2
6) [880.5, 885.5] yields 46.2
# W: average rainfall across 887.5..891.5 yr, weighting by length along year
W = 50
